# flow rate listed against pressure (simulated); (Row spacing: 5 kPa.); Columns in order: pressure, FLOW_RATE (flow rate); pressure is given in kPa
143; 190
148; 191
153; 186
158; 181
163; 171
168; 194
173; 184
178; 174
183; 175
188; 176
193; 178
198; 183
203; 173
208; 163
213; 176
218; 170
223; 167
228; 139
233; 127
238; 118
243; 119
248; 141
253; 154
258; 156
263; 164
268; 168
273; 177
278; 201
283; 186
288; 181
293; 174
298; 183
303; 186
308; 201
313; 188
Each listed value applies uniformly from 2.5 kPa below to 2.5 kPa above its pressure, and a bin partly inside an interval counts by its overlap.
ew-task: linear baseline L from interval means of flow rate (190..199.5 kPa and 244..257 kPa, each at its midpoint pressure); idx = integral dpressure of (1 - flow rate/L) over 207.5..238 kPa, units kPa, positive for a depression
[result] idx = 1.8 kPa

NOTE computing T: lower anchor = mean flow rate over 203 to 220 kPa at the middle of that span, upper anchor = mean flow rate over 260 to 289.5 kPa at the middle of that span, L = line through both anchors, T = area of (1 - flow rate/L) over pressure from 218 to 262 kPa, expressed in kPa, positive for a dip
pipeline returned 8.0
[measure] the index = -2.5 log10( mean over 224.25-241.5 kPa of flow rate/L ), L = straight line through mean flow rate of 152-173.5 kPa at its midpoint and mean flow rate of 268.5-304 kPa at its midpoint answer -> 0.37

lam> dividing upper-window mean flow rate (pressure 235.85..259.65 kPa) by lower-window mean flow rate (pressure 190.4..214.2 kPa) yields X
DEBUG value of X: 0.79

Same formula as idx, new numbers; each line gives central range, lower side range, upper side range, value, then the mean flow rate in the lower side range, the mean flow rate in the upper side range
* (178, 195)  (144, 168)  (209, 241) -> -0.7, 184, 150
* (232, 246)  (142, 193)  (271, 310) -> 4.8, 182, 186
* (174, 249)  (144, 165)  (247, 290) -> 7.5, 183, 171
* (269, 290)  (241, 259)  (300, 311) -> -2.0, 142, 193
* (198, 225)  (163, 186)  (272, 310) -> 1.7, 180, 186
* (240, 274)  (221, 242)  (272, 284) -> 2.7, 136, 190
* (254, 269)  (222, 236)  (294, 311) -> 0.1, 141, 189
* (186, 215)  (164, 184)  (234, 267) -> -1.2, 181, 142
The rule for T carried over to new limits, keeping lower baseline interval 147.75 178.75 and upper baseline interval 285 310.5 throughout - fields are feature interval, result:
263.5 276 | 0.8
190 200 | 0.2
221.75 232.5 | 2.2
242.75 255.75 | 3.0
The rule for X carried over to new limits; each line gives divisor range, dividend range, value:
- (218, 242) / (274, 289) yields 1.35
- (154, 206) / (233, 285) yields 0.88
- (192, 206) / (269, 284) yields 1.05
